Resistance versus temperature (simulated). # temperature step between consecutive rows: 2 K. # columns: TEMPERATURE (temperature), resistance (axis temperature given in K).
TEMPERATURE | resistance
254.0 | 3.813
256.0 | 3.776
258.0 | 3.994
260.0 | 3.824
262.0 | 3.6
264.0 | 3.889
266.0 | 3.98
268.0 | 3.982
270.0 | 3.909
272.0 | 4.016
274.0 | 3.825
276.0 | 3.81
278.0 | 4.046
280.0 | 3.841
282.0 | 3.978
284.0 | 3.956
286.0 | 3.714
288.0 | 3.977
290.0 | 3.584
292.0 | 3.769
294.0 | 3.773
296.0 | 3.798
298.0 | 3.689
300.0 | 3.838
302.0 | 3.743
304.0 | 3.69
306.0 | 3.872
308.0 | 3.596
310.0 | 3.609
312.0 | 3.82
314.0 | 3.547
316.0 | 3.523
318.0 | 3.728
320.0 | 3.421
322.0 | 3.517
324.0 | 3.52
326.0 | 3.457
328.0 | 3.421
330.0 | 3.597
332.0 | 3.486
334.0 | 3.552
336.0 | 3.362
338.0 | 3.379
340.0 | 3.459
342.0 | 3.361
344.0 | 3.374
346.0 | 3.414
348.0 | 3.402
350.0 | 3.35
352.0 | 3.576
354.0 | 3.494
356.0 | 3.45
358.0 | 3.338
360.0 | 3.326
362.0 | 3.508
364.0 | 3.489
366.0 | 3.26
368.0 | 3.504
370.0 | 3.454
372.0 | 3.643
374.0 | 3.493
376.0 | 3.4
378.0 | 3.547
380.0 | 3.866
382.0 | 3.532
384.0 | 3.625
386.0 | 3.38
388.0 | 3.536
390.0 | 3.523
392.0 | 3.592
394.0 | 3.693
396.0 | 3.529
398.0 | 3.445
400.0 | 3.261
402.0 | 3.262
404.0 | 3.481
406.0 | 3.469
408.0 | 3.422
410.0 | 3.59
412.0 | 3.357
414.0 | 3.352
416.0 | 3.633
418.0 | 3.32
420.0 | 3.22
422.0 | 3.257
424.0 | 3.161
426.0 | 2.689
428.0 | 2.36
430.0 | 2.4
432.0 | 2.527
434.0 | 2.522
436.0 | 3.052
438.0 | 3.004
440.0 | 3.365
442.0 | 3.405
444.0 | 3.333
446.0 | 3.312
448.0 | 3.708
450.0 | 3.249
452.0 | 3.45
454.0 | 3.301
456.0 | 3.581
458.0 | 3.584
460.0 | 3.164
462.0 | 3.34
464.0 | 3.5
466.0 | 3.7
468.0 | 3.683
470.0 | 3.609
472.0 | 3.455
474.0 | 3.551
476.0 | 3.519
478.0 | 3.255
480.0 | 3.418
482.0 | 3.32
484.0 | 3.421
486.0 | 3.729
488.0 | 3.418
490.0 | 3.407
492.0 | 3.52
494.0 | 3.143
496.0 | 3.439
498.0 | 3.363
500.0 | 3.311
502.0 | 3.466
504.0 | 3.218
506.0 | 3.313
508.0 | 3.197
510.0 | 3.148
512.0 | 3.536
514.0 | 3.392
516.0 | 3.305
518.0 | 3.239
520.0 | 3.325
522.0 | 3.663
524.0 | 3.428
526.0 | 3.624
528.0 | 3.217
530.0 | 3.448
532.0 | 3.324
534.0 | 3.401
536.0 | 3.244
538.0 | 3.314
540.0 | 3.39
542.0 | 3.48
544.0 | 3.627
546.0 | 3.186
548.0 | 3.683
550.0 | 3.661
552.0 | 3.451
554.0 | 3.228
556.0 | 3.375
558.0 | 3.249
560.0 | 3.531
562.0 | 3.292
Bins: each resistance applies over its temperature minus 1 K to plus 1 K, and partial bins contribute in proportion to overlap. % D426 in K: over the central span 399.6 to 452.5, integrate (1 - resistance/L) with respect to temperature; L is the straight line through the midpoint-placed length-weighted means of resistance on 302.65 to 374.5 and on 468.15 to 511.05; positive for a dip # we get 3.9 K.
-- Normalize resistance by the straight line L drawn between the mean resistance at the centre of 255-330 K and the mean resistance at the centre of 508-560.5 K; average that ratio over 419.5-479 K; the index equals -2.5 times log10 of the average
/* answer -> 0.09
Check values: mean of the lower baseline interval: 3.76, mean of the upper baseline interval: 3.4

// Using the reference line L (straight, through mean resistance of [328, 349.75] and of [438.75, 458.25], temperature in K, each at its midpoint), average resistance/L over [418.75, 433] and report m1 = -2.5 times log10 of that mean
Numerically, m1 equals 0.21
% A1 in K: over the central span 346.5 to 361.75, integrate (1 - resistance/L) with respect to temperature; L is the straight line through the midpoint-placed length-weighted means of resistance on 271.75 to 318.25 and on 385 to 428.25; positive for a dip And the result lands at 0.57 K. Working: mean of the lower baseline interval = 3.78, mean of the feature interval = 3.42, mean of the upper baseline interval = 3.36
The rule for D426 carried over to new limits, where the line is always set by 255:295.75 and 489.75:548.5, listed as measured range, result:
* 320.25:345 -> 1.9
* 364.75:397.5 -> 1.0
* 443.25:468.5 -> 0.4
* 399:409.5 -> 0.6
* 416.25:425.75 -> 0.9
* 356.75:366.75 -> 0.8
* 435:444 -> 0.8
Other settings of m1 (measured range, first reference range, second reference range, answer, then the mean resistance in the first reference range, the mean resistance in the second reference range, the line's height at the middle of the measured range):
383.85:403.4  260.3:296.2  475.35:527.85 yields 0.042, 3.86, 3.39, 3.61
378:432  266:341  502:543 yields 0.067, 3.7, 3.36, 3.54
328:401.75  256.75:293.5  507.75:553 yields 0.070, 3.87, 3.41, 3.71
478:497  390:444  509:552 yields -0.025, 3.21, 3.41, 3.34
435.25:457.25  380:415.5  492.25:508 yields 0.020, 3.49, 3.32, 3.41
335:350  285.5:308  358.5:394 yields 0.071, 3.76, 3.51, 3.62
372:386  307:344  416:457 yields -0.076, 3.52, 3.12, 3.33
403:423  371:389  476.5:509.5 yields 0.029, 3.56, 3.37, 3.5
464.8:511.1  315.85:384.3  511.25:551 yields 0.006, 3.48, 3.42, 3.44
